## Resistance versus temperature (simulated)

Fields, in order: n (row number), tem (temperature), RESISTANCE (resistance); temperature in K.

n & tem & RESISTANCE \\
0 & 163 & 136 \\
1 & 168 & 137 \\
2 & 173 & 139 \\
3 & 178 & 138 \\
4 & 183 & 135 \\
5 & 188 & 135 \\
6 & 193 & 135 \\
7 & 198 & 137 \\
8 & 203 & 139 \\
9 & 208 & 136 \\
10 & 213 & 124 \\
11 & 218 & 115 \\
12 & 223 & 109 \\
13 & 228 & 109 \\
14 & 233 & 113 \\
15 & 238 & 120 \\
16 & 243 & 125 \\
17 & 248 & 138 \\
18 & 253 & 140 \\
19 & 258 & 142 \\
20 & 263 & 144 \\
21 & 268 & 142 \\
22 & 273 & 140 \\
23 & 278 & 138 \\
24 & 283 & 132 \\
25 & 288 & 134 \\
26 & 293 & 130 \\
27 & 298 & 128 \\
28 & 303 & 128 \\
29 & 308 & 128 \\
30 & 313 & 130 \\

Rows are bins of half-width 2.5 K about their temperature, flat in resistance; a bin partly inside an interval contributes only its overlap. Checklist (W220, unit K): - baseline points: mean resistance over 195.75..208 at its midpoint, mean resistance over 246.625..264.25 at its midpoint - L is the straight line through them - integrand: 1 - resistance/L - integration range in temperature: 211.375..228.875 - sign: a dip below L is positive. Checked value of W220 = 3.1 K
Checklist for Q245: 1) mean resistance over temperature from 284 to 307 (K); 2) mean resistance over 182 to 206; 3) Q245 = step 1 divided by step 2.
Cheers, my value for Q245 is 1.0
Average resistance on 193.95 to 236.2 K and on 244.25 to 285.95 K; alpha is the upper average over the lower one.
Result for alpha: 1.1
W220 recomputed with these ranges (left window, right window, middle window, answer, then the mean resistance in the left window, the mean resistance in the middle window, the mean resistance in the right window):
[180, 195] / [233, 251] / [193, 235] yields 2.32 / 135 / 124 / 126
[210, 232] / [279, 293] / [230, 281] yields -3.86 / 115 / 134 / 133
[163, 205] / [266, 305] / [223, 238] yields 2.58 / 137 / 112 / 134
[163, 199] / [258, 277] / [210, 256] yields 5.88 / 137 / 122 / 142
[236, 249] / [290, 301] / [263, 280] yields -1.67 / 127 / 141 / 129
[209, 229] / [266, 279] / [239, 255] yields -0.50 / 116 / 133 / 140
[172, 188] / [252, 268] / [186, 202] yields 0.20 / 137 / 136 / 142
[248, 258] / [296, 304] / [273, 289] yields -0.32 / 140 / 136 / 128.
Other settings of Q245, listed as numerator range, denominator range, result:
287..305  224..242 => 1.13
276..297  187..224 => 1.03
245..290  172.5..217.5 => 1.03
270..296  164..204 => 0.99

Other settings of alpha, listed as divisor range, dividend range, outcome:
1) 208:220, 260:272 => 1.16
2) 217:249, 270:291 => 1.16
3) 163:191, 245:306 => 1.00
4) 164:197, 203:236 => 0.87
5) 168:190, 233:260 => 0.96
